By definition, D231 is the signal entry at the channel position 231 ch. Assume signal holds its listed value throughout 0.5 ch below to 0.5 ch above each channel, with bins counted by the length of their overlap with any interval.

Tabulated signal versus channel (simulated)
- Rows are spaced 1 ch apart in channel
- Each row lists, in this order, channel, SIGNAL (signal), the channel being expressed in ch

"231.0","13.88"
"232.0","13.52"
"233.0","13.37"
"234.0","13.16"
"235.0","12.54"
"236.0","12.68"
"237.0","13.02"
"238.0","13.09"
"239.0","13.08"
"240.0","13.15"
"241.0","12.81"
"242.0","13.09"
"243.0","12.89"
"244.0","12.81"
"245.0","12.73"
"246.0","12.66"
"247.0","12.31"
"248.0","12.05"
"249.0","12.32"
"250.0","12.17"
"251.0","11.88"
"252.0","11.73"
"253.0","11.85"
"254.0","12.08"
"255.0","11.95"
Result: 13.88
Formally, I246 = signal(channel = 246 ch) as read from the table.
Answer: 12.66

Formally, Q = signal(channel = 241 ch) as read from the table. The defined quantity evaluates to 12.81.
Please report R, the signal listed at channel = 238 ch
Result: 13.09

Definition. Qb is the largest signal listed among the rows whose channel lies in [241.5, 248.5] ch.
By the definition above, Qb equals 13.09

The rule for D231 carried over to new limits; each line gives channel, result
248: 12.05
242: 13.09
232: 13.52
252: 11.73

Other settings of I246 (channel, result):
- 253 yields 11.85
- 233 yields 13.37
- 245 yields 12.73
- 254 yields 12.08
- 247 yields 12.31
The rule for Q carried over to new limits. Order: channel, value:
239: 13.08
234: 13.16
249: 12.32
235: 12.54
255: 11.95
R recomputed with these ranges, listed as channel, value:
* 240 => 13.15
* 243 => 12.89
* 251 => 11.88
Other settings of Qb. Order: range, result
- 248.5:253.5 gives 12.32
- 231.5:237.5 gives 13.52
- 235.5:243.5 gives 13.15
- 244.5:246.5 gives 12.73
